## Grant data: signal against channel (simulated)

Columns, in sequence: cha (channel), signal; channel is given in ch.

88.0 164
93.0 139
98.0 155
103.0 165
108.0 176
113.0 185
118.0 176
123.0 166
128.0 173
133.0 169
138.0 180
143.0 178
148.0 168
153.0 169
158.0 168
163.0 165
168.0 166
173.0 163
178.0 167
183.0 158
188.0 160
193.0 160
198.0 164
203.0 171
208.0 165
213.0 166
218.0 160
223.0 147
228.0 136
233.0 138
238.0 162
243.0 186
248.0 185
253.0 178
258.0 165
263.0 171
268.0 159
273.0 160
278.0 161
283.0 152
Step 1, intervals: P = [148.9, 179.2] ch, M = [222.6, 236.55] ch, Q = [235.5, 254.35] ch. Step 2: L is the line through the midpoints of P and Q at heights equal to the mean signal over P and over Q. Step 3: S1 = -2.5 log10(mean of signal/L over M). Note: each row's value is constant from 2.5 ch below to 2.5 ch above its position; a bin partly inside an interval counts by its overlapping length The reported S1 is 0.24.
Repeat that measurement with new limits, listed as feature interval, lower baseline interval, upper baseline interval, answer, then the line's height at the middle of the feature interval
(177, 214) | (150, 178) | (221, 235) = -0.071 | 153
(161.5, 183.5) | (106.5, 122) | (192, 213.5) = 0.036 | 170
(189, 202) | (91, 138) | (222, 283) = 0.012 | 165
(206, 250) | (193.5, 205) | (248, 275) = 0.046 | 167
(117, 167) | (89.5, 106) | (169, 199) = -0.083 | 158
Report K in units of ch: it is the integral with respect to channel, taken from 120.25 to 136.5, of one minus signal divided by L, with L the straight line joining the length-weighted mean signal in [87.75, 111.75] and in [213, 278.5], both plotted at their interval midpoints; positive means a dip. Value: -0.9 ch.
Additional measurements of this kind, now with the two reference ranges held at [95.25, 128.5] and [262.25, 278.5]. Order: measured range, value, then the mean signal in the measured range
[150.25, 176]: 0.2 ch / 166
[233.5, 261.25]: -1.5 ch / 172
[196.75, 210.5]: -0.1 ch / 167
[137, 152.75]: -0.5 ch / 174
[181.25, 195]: 0.6 ch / 159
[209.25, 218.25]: 0.1 ch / 164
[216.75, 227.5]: 1.0 ch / 149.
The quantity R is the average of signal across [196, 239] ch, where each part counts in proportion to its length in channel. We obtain 156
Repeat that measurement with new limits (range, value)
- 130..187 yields 168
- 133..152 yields 174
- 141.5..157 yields 171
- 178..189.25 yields 161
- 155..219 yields 164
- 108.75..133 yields 174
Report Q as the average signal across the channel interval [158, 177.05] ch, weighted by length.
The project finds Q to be 165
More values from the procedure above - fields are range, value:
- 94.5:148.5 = 171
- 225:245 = 155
